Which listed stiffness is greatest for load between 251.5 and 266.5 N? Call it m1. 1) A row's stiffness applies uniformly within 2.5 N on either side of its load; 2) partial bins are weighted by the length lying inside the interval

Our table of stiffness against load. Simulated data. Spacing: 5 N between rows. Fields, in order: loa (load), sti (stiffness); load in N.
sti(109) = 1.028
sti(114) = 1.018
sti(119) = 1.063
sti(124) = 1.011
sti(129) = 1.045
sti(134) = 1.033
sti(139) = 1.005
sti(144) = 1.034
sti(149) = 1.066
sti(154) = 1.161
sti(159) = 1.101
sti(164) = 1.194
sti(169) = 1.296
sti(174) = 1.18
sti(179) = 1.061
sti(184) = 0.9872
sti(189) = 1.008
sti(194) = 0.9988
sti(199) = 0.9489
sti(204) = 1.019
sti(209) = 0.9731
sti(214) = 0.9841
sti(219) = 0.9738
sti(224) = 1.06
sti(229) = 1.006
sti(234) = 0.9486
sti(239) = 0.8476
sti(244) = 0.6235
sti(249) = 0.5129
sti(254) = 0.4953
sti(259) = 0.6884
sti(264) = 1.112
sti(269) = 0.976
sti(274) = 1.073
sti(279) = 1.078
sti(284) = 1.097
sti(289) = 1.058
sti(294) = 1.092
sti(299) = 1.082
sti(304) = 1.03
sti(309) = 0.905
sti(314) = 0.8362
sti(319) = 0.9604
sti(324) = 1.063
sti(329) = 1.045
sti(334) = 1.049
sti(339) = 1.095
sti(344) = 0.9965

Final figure 1.112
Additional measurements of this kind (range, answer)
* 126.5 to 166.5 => 1.194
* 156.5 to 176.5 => 1.296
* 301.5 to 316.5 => 1.03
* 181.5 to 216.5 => 1.019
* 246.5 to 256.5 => 0.5129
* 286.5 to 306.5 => 1.092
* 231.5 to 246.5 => 0.9486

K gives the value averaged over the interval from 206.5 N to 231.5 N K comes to 0.999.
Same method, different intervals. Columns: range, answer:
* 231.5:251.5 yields 0.733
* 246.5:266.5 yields 0.702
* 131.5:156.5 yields 1.06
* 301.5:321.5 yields 0.933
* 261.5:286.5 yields 1.07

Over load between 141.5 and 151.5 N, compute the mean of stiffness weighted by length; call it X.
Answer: 1.05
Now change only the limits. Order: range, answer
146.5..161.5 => 1.11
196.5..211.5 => 0.98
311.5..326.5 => 0.953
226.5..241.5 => 0.934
